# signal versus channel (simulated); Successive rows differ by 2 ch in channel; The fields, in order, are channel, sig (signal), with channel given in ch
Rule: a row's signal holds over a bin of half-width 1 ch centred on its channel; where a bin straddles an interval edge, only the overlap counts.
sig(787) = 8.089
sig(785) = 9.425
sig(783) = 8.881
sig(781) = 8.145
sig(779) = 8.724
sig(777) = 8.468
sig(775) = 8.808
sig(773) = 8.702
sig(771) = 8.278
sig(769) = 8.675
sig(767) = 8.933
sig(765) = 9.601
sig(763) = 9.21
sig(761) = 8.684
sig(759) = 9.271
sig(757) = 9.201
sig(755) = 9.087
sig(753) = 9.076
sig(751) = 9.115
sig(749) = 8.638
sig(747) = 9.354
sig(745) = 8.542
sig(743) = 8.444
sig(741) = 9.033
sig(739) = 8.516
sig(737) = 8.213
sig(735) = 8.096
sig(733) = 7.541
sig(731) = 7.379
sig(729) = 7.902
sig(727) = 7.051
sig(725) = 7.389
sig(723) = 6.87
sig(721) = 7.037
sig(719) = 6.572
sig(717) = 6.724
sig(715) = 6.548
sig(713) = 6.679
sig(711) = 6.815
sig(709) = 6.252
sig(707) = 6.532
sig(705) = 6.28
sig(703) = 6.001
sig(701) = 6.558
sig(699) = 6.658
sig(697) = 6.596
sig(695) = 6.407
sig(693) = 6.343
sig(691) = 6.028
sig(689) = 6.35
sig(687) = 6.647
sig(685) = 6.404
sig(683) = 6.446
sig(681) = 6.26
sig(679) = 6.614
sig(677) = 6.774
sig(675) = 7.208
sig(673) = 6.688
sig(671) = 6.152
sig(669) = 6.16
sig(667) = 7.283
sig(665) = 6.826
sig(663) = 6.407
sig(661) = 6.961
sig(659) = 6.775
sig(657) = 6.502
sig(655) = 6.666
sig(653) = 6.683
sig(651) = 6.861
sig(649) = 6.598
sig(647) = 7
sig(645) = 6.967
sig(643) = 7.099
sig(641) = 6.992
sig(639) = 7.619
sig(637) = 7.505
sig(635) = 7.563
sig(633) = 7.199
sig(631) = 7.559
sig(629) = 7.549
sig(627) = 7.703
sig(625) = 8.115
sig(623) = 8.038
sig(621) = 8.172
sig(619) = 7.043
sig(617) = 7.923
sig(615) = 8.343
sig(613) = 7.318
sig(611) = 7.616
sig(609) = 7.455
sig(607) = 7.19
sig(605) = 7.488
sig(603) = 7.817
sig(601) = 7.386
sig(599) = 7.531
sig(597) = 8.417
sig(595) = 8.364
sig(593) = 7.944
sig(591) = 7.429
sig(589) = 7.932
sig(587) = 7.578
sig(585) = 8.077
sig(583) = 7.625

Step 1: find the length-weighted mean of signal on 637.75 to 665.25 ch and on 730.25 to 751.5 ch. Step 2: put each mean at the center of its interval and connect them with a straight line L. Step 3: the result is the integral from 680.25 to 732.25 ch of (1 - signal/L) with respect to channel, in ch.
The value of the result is 7.8 ch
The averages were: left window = 6.86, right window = 8.44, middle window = 6.65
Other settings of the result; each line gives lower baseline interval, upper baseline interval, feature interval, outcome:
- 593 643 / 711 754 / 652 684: 4.46 ch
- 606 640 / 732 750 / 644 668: 3.30 ch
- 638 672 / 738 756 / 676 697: 2.99 ch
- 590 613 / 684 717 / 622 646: -0.71 ch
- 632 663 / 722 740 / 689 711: 3.04 ch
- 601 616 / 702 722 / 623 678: 1.04 ch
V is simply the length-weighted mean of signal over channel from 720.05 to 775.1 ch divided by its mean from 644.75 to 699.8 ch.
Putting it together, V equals 1.28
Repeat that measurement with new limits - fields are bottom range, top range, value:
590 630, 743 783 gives 1.14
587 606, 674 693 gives 0.84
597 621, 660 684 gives 0.87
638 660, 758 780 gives 1.28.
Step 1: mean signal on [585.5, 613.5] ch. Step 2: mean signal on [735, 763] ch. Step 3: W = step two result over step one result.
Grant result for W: 1.15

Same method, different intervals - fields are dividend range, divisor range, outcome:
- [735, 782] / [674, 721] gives 1.35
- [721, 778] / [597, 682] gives 1.18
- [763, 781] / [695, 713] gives 1.35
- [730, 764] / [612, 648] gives 1.15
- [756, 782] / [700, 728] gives 1.32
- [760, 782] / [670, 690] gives 1.33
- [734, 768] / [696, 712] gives 1.37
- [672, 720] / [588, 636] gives 0.84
